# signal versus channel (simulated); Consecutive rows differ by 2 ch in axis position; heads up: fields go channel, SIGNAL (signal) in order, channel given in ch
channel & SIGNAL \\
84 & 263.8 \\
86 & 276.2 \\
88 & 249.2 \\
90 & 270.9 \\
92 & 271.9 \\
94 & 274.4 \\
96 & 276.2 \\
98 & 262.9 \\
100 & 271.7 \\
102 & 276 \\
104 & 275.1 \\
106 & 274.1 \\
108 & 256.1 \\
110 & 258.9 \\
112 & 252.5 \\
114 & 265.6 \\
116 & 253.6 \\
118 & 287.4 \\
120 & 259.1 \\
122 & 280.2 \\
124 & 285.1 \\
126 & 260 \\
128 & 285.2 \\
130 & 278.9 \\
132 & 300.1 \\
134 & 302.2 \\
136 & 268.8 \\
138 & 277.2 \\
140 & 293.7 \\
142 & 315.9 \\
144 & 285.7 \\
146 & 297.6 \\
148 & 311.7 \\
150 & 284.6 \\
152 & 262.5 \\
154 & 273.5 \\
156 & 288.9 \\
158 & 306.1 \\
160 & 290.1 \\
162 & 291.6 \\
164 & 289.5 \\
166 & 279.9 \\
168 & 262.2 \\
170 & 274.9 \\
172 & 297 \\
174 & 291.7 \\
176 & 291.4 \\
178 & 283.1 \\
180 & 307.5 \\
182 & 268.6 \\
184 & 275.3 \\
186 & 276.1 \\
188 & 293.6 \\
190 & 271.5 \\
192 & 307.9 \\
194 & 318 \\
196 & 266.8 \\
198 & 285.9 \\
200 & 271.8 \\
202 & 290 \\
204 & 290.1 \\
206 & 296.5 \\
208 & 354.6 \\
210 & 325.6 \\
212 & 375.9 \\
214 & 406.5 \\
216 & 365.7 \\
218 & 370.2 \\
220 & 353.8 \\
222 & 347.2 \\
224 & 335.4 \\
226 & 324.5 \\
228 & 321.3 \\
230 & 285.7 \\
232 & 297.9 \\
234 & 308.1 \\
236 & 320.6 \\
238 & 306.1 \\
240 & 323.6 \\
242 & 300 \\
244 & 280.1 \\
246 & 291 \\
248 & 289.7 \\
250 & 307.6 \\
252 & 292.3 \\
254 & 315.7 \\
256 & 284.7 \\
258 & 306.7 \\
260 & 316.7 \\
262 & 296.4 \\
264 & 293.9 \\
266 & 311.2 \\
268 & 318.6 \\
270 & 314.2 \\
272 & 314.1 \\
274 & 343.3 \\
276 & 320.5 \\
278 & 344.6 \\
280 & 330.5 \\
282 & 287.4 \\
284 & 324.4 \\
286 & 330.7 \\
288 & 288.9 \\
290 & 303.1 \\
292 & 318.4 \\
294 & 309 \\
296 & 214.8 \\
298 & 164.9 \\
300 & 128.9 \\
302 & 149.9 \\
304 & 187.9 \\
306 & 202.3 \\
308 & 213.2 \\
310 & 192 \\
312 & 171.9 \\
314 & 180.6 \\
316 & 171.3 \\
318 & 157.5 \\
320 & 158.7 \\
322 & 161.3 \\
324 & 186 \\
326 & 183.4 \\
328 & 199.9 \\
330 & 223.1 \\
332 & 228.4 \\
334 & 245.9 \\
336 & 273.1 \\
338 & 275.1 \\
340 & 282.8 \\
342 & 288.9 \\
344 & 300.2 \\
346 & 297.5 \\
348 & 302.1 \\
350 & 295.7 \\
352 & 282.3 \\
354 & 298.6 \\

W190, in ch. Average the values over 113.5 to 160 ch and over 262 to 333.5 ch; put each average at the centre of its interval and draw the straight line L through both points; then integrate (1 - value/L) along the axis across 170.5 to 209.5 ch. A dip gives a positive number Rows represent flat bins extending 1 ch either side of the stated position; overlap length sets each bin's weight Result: -3.0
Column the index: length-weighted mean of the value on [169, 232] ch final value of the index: 310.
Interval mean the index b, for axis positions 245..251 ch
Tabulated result 296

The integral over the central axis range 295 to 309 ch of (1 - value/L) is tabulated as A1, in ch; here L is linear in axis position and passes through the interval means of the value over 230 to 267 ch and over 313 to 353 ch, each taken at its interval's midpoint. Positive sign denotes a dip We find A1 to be 4.3 ch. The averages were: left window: 302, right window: 235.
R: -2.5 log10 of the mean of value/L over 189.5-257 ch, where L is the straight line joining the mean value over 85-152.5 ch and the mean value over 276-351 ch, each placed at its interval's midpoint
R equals -0.22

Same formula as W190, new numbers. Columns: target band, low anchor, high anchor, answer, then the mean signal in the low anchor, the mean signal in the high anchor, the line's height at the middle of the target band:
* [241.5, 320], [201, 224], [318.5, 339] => 0.5 ch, 343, 212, 266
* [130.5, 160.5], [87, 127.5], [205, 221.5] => 0.9 ch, 268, 356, 300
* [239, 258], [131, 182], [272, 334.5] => -3.3 ch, 289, 234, 255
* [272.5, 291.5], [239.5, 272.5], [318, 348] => -2.6 ch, 303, 236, 280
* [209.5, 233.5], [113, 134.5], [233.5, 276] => -3.4 ch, 277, 307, 299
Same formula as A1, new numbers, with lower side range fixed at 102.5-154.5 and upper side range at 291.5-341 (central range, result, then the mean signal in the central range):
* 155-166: -1.1 ch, 292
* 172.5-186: -1.4 ch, 286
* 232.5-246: -4.0 ch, 305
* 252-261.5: -3.1 ch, 304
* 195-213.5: -4.4 ch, 309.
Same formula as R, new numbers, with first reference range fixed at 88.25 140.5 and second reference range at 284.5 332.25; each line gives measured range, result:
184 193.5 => -0.16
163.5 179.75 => -0.12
